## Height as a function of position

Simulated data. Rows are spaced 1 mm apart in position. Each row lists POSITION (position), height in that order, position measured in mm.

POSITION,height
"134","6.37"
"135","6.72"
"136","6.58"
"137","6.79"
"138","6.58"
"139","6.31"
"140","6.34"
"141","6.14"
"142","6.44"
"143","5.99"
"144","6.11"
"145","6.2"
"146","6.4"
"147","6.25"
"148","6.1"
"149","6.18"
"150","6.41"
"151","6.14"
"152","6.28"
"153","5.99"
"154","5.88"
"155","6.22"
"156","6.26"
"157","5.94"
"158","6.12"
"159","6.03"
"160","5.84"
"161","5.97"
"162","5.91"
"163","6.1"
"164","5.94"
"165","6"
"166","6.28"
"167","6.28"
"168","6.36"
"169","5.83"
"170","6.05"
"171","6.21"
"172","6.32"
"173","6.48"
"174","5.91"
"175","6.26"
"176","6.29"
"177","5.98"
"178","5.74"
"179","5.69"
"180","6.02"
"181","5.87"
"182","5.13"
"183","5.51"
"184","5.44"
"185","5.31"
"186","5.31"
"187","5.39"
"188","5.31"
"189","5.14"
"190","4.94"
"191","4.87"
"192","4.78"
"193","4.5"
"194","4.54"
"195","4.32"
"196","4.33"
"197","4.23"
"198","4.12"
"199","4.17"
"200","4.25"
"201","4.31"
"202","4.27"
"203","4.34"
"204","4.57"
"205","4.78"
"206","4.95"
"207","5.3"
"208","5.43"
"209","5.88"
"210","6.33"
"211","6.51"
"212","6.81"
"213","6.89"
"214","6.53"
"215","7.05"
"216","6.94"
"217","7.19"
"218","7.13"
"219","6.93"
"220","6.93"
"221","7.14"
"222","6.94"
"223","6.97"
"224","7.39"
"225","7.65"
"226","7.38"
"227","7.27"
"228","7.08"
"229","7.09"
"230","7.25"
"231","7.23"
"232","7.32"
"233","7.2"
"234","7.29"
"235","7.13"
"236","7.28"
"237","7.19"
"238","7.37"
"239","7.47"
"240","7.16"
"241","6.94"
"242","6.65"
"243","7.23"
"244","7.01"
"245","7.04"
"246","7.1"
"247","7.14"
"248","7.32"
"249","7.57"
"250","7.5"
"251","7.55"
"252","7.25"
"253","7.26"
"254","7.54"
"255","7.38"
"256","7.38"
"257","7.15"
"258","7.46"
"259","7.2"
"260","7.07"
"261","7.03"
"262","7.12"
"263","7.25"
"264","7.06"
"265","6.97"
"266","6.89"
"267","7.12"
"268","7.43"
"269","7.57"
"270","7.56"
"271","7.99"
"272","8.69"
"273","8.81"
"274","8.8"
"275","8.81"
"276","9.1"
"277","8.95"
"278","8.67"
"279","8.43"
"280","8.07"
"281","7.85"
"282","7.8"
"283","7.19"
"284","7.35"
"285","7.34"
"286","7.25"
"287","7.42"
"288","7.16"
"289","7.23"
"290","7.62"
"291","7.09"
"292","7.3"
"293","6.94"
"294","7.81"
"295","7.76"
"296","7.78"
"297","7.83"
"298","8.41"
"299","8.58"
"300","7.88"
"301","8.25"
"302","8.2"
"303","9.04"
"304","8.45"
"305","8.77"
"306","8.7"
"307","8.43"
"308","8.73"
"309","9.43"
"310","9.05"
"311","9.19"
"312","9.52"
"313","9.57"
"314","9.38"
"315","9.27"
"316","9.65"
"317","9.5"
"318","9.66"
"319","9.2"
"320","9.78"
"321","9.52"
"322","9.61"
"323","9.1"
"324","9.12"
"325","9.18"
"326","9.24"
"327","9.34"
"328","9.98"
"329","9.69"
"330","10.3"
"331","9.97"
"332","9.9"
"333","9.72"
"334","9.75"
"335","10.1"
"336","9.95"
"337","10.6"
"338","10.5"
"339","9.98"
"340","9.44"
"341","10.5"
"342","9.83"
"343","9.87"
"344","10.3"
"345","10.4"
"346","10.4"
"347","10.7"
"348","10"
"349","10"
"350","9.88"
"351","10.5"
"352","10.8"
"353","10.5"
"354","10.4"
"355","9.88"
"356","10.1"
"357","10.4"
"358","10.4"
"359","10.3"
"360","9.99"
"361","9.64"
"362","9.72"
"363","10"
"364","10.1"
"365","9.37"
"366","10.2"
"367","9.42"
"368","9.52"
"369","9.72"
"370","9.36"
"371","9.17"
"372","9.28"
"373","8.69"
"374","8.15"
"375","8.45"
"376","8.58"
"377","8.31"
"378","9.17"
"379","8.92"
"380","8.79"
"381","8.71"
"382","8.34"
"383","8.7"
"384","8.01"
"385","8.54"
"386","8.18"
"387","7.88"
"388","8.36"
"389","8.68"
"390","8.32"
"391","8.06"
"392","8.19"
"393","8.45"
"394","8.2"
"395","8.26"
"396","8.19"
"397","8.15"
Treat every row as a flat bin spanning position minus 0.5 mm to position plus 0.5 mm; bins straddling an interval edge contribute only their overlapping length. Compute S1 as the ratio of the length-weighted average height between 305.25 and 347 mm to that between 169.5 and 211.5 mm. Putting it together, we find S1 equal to 1.83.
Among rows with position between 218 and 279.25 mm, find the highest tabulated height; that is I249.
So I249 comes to 9.1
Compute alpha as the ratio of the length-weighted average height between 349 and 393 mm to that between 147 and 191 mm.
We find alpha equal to 1.6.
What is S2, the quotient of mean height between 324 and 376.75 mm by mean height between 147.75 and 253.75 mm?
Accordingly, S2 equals 1.6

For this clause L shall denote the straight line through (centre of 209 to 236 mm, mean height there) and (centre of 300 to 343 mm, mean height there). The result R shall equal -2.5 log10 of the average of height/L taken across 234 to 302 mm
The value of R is 0.08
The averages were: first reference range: 7.04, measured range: 7.56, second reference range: 9.44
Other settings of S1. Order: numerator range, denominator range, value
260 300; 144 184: 1.28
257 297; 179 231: 1.32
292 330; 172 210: 1.73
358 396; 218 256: 1.24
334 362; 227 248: 1.42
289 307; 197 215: 1.52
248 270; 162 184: 1.21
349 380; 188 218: 1.82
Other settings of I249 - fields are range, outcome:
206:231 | 7.65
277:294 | 8.95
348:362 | 10.8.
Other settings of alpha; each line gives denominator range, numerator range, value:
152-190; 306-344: 1.63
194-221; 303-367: 1.75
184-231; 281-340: 1.52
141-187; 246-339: 1.39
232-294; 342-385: 1.28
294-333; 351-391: 1.02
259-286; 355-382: 1.21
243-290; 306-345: 1.27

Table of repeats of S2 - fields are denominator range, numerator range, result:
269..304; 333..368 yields 1.27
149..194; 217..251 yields 1.24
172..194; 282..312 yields 1.46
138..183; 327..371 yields 1.65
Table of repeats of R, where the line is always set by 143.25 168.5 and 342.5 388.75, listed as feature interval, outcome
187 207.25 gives 0.42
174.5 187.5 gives 0.15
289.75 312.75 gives 0.02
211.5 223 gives 0.02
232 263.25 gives 0.05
